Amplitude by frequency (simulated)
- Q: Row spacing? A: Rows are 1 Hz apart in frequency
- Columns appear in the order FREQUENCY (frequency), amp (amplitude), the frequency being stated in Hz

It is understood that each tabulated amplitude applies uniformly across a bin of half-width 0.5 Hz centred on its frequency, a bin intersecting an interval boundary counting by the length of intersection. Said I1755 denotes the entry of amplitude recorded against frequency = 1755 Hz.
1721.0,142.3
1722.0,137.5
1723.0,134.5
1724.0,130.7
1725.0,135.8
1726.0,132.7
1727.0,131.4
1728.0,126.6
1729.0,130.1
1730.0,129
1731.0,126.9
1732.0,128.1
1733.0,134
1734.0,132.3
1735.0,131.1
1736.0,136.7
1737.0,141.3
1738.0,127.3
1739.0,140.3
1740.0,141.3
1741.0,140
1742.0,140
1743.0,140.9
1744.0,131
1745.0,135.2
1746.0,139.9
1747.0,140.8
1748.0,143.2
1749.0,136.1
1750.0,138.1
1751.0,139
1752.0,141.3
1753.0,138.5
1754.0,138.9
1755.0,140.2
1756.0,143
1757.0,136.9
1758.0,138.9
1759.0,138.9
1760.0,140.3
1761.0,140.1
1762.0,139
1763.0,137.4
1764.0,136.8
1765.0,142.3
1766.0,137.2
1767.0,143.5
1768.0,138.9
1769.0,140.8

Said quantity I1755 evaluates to 140.2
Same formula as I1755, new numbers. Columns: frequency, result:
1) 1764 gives 136.8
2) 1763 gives 137.4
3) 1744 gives 131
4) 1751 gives 139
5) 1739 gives 140.3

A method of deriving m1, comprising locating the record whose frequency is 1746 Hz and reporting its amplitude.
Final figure 139.9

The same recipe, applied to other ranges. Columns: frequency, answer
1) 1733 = 134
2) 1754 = 138.9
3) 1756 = 143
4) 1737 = 141.3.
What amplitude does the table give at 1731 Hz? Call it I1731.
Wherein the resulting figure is 126.9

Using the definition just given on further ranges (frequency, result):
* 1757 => 136.9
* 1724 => 130.7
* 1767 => 143.5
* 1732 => 128.1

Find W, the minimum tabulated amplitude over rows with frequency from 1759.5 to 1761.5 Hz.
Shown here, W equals 140.1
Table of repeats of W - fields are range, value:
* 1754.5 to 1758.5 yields 136.9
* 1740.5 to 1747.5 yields 131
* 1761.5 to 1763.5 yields 137.4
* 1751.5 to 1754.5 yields 138.5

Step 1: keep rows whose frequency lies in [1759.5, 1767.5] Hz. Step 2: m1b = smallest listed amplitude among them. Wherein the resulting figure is 136.8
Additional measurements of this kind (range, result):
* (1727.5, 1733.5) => 126.6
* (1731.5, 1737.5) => 128.1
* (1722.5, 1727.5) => 130.7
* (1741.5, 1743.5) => 140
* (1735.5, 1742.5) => 127.3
